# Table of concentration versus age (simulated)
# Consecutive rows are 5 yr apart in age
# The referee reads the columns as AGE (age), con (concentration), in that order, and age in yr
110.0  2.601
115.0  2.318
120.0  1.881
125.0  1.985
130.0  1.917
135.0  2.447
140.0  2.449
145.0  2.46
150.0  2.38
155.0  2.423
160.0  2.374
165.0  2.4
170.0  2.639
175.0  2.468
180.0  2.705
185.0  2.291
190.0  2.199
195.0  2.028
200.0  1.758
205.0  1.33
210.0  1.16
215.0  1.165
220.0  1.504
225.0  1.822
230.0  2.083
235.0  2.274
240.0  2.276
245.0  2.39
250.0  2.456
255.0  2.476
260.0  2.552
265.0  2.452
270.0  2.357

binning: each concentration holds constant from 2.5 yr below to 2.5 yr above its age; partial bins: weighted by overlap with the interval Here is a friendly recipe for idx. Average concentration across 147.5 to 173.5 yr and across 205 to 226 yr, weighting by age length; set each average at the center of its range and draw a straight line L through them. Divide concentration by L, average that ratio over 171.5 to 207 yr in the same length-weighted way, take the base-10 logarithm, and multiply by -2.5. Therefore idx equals -0.13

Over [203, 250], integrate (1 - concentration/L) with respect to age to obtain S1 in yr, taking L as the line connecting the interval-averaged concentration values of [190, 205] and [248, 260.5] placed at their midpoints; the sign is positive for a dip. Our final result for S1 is 8.2 yr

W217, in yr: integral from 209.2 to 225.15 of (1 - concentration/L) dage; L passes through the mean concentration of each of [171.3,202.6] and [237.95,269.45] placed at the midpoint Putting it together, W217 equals 6.5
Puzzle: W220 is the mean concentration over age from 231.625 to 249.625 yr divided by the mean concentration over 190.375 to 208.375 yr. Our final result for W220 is 1.33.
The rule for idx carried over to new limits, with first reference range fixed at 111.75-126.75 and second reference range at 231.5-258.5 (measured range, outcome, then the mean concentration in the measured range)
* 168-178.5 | -0.16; 2.56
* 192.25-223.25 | 0.45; 1.5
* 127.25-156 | -0.10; 2.34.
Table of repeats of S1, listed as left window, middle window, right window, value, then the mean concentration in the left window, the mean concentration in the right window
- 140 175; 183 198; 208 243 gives -0.23 yr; 2.45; 1.77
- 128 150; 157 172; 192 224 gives -3.21 yr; 2.33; 1.52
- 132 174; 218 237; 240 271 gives 4.02 yr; 2.44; 2.44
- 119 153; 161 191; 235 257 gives -2.24 yr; 2.23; 2.38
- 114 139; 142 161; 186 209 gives -3.80 yr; 2.12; 1.82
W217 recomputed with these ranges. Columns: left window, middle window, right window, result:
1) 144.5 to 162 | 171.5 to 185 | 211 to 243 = -2.0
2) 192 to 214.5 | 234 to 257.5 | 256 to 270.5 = -2.0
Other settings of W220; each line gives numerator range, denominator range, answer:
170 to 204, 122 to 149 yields 0.99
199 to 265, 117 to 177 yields 0.85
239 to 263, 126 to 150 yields 1.06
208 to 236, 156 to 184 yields 0.66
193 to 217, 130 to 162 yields 0.62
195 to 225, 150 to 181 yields 0.59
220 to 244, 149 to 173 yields 0.84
